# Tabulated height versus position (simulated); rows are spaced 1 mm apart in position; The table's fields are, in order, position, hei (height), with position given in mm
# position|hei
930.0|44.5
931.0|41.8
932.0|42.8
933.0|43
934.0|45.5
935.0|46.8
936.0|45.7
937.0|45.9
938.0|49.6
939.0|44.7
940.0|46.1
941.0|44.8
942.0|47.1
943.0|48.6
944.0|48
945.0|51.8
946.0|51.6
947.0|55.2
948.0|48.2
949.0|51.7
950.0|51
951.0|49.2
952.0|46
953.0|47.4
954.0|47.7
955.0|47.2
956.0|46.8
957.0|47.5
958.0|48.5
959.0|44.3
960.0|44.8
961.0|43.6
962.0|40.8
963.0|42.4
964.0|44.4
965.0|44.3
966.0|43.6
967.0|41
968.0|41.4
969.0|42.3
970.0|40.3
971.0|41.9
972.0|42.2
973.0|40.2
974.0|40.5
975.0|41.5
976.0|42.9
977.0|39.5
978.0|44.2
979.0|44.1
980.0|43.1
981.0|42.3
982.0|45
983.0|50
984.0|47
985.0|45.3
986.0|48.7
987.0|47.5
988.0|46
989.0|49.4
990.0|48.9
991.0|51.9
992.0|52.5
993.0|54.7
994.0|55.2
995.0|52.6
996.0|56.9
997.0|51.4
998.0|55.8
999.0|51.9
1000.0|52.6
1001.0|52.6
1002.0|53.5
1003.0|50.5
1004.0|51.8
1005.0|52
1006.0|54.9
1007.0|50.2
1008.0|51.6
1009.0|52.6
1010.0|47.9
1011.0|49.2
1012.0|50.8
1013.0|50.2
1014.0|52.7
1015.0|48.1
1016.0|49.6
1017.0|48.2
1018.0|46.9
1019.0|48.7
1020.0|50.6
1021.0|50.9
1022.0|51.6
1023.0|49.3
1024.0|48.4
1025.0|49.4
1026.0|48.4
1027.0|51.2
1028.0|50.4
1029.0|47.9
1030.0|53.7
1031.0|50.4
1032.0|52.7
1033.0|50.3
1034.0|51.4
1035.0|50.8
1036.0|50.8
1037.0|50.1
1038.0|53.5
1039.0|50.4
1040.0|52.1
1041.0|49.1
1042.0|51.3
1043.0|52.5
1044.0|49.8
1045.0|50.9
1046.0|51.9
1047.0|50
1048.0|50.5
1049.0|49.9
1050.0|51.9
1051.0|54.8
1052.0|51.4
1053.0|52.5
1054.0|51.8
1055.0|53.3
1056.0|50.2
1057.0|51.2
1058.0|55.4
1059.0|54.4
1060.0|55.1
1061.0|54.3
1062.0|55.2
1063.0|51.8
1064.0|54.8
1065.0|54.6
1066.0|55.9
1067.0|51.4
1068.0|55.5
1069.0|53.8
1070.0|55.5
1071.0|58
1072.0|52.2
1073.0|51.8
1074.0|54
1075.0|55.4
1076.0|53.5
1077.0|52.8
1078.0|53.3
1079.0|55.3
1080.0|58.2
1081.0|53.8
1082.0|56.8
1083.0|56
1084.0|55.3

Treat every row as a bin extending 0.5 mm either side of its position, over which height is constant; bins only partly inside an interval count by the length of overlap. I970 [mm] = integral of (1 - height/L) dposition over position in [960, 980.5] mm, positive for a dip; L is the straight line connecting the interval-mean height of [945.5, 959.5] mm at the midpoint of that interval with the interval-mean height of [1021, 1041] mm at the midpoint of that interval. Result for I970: 2.87 mm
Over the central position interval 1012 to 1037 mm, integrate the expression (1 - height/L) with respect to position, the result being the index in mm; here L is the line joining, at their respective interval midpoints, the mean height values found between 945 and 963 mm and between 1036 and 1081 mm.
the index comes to 0.6 mm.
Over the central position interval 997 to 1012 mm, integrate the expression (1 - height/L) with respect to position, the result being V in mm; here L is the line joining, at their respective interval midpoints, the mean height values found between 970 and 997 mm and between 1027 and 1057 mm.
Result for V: -1.11 mm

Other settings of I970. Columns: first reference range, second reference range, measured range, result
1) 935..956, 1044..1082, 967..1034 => 2.7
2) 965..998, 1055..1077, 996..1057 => -0.9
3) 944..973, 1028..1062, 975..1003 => -0.6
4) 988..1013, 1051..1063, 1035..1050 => 0.5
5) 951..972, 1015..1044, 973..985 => 0.6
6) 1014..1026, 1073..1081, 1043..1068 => -0.1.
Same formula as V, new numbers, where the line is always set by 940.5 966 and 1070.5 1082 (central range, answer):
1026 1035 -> 0.2 mm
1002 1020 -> 0.1 mm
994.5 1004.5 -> -0.6 mm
